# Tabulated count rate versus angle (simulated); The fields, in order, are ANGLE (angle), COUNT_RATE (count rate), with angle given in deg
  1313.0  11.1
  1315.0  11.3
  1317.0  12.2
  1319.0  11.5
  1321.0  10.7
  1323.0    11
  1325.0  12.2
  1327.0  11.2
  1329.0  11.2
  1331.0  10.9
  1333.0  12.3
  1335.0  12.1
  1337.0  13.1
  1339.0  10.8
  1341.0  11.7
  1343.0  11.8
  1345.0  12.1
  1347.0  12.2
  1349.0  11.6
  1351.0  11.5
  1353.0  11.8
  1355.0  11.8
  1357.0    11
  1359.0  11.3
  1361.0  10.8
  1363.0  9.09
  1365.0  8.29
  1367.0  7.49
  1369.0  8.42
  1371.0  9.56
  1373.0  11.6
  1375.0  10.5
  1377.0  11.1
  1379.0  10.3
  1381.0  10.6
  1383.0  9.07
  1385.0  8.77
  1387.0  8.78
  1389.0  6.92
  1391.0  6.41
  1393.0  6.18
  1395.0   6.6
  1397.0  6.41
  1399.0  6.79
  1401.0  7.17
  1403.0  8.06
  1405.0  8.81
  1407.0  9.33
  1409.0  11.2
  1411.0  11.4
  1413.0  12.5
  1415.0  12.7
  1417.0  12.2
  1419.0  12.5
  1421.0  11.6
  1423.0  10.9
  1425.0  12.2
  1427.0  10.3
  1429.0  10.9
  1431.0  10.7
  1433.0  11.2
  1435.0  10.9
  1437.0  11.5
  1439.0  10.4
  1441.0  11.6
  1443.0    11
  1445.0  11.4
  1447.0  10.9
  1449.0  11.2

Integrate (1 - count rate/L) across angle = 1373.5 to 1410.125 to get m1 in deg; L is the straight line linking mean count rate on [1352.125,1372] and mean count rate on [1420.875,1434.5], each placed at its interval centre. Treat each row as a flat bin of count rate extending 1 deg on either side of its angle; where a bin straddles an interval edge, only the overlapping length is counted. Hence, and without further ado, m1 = 6.6 deg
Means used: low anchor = 9.94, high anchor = 11.1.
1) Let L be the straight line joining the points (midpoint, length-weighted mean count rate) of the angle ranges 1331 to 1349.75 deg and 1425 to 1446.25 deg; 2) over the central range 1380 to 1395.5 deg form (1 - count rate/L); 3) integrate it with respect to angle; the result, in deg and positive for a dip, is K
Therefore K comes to 4.8 deg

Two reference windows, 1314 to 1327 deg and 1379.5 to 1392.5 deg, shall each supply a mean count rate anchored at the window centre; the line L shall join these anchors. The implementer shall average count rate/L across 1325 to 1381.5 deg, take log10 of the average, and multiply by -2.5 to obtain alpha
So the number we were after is -0.11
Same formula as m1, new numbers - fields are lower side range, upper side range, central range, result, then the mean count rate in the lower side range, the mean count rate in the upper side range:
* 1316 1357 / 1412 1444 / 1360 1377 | 2.97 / 11.7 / 11.4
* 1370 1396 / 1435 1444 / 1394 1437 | -0.01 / 8.95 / 11.1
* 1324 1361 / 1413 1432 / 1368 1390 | 3.86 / 11.7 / 11.6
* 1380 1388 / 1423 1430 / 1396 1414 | 2.04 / 9.3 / 11.1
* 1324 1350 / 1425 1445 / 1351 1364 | 0.70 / 11.8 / 11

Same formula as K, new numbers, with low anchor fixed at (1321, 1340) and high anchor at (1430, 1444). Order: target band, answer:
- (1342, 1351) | -0.3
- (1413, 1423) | -0.9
